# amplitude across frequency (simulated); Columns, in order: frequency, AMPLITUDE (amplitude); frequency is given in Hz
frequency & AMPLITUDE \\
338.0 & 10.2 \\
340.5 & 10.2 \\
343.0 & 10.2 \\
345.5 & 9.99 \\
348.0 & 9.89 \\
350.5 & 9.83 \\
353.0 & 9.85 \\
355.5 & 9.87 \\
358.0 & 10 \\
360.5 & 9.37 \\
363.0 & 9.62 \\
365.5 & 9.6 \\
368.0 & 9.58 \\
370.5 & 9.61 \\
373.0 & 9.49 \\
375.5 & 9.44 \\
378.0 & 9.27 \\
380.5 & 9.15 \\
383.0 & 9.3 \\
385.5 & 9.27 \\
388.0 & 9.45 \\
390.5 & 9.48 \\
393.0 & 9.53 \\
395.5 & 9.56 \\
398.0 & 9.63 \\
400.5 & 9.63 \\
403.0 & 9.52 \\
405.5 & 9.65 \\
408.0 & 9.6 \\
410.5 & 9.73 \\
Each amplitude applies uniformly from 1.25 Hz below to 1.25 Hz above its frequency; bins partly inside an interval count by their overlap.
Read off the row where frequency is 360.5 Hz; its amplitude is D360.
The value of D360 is 9.37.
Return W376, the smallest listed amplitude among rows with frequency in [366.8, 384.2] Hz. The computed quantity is 9.15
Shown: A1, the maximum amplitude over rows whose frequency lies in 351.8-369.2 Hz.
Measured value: 10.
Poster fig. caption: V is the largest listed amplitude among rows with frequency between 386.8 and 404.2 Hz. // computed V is 9.63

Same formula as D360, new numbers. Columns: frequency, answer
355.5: 9.87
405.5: 9.65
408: 9.6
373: 9.49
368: 9.58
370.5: 9.61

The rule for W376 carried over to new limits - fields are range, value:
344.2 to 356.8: 9.83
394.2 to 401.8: 9.56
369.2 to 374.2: 9.49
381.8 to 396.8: 9.27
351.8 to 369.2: 9.37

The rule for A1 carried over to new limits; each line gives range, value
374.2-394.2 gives 9.53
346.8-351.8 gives 9.89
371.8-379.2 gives 9.49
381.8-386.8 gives 9.3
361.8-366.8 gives 9.62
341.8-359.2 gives 10.2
